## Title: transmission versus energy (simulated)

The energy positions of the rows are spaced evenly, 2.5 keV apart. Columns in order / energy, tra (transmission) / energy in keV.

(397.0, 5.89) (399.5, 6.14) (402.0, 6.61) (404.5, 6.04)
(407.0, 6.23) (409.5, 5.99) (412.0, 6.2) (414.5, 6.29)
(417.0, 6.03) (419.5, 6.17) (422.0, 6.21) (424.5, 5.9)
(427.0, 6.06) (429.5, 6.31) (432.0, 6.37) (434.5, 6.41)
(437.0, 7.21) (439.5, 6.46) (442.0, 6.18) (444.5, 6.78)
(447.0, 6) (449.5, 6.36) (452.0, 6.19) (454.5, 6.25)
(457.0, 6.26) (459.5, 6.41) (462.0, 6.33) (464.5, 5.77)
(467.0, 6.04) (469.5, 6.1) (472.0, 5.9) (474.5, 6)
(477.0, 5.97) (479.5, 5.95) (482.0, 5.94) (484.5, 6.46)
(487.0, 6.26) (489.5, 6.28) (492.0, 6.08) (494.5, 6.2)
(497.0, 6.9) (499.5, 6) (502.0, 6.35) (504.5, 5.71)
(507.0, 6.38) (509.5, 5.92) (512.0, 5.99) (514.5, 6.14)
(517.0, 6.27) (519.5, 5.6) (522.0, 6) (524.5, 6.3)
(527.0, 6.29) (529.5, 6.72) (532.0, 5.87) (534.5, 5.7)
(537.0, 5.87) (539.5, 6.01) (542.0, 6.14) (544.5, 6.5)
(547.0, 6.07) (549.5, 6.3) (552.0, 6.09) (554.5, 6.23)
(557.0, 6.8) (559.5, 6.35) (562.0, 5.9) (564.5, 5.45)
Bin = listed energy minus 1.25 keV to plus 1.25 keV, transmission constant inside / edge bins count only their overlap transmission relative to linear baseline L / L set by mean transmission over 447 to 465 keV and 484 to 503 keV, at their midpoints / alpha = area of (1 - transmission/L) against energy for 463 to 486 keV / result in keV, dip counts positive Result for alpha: 0.91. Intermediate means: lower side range 6.23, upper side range 6.31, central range 6.02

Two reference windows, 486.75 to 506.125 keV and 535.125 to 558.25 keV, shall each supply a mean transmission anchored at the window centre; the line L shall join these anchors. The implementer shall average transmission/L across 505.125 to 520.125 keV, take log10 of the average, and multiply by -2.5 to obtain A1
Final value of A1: 0.03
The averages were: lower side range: 6.22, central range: 6.05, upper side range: 6.21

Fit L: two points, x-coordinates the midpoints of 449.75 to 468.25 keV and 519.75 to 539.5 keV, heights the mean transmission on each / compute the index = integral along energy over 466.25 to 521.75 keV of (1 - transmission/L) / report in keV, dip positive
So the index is 0.21 keV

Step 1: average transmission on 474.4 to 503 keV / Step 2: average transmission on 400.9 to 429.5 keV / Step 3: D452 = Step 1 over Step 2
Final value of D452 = 1.01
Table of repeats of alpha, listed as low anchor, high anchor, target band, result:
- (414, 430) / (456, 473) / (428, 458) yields -1.4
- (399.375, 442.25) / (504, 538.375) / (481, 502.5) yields -0.5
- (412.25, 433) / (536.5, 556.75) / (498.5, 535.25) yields 0.6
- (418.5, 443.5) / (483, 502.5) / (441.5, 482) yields 1.1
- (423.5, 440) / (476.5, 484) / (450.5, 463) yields -0.2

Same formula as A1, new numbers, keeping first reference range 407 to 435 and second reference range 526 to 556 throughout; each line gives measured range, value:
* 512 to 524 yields 0.02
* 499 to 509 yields 0.01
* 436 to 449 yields -0.06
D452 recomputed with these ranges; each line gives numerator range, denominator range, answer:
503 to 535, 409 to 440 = 0.97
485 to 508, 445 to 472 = 1.01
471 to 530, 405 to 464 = 0.98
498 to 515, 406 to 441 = 0.97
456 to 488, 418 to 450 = 0.96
